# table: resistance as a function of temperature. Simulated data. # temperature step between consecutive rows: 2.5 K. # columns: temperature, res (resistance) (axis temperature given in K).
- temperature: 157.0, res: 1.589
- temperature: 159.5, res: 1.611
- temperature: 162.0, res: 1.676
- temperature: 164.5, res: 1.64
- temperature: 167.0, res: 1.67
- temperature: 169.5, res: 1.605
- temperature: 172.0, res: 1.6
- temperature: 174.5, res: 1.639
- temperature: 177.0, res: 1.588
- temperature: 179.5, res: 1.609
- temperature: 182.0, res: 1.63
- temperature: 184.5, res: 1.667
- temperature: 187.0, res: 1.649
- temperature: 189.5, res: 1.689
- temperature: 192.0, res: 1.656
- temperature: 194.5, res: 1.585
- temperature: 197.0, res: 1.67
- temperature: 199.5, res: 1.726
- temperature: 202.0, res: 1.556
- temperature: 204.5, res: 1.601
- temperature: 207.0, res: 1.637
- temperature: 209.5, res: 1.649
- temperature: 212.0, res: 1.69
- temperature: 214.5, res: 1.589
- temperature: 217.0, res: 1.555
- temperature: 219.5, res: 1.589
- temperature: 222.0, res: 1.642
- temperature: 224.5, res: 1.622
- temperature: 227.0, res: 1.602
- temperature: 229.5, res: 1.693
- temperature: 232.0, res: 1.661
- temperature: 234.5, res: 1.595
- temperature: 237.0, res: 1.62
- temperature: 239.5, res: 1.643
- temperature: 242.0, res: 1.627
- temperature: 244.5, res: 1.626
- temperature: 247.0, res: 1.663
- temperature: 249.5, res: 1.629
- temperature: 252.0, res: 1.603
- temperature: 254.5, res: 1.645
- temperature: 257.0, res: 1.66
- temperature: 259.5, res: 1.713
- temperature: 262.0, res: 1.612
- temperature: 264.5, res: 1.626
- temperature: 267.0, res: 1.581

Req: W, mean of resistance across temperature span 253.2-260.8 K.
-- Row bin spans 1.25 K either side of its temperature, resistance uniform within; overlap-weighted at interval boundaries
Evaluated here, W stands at 1.67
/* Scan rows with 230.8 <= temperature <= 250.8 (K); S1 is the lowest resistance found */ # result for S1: 1.595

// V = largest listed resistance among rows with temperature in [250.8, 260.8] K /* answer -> 1.713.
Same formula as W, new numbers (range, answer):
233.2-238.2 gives 1.61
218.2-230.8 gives 1.63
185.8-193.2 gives 1.66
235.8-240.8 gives 1.63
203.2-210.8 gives 1.63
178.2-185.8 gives 1.64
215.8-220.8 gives 1.57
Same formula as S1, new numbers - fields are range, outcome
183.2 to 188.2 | 1.649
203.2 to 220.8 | 1.555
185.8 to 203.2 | 1.556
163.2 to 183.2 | 1.588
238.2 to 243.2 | 1.627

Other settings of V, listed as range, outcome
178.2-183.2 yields 1.63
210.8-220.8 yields 1.69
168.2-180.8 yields 1.639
